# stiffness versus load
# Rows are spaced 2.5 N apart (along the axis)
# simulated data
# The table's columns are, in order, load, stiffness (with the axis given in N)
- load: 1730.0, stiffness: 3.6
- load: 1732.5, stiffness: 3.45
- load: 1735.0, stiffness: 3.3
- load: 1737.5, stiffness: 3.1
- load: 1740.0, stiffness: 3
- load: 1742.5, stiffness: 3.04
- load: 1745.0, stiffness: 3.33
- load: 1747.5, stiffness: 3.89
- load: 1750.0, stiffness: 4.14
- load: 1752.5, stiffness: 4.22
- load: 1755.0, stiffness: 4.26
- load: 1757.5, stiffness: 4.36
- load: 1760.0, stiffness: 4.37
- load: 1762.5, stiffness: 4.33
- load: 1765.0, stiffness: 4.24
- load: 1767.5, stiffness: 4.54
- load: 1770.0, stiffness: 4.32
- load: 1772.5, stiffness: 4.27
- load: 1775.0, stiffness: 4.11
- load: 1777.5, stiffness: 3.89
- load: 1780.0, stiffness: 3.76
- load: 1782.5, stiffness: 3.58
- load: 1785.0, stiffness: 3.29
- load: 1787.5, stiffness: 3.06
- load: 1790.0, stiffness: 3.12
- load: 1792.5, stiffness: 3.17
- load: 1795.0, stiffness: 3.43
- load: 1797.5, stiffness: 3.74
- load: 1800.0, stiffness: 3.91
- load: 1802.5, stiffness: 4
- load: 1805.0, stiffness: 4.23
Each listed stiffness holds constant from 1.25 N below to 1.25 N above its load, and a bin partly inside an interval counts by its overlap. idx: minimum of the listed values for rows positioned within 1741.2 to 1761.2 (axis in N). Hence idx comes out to 3.04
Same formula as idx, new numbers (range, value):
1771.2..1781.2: 3.76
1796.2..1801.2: 3.74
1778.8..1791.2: 3.06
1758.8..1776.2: 4.11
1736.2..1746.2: 3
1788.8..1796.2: 3.12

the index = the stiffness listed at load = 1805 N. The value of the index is 4.23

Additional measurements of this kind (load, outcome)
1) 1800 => 3.91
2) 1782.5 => 3.58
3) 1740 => 3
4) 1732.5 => 3.45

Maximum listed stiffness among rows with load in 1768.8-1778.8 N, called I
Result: 4.32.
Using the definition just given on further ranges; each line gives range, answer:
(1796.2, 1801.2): 3.91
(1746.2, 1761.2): 4.37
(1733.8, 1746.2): 3.33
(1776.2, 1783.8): 3.89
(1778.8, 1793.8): 3.76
